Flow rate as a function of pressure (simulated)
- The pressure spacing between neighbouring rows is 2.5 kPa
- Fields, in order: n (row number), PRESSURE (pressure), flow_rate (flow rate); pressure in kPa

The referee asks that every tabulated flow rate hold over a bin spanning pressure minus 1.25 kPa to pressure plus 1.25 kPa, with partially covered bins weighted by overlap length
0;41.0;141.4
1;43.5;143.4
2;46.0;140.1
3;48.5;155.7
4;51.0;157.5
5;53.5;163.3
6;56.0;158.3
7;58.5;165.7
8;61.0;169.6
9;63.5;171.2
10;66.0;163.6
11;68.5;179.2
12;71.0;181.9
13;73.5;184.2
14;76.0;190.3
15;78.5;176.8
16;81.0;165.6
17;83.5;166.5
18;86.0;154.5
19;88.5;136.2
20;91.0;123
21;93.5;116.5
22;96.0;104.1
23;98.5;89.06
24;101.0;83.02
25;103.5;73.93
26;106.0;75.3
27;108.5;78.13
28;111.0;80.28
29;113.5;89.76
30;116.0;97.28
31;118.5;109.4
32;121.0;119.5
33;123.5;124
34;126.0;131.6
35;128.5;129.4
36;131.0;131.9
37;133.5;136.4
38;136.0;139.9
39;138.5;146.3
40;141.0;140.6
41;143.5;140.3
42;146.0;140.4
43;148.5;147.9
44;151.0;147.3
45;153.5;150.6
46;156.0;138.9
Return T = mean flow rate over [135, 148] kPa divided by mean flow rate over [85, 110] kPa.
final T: 1.38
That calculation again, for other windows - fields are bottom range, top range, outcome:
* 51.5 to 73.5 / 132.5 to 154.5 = 0.85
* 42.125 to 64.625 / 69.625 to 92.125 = 1.04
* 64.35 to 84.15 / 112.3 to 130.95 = 0.66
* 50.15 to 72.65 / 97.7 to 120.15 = 0.52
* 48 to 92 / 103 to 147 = 0.71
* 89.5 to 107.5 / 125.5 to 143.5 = 1.44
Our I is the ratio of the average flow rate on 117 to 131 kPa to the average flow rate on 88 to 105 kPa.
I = 1.21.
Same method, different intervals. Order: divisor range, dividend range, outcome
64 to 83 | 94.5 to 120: 0.50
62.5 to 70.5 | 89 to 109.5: 0.55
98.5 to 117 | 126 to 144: 1.66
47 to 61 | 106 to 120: 0.56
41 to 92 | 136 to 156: 0.89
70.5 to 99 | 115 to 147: 0.87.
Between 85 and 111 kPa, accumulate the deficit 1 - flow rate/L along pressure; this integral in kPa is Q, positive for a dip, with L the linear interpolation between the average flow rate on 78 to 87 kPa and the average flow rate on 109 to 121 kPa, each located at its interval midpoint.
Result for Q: 6.2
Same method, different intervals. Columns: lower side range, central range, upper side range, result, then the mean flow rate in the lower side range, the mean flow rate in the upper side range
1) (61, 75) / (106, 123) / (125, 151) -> 6.2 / 176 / 139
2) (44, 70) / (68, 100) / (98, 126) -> -4.9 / 162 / 94.5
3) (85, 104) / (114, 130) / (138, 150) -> 1.4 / 111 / 143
